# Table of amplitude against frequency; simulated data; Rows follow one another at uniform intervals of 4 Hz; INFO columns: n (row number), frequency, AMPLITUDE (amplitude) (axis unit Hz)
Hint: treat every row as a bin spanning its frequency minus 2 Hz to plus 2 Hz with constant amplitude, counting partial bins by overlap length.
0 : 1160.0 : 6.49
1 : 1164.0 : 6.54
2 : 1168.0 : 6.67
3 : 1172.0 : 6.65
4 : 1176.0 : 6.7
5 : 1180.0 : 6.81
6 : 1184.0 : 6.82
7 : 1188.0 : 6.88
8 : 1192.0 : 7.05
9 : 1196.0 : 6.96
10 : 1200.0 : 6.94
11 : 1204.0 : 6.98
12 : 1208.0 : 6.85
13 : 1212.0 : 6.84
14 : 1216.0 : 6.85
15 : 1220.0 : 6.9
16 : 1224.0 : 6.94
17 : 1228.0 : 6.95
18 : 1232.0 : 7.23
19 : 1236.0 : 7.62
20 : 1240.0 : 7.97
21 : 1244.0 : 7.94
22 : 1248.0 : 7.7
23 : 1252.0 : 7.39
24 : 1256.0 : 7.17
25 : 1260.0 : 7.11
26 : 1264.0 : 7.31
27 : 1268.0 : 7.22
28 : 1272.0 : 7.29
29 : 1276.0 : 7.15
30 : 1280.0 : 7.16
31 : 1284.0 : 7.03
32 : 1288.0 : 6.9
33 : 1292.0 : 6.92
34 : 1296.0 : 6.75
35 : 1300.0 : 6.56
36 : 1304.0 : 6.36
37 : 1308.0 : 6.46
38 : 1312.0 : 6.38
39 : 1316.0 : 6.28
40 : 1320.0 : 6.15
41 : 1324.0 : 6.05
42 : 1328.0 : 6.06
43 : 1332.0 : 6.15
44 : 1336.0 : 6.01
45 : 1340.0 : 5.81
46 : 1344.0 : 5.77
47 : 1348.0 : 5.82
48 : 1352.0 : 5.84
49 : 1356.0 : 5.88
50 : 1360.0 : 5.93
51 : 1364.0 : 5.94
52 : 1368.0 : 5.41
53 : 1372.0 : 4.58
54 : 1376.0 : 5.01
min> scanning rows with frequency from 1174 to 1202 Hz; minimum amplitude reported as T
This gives 6.7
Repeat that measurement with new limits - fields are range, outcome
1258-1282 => 7.11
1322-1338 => 6.01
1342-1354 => 5.77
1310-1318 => 6.28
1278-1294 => 6.9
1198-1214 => 6.84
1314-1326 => 6.05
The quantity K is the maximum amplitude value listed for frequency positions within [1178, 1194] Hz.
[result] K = 7.05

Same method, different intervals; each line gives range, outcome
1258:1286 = 7.31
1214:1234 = 7.23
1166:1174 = 6.67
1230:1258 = 7.97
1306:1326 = 6.46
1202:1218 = 6.98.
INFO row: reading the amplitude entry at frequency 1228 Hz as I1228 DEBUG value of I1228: 6.95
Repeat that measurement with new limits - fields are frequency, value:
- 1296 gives 6.75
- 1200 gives 6.94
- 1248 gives 7.7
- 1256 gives 7.17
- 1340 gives 5.81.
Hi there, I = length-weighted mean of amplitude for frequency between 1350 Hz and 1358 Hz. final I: 5.86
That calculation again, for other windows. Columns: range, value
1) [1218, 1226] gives 6.92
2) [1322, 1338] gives 6.07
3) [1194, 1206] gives 6.96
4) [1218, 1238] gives 7.13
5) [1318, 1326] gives 6.1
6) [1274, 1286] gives 7.11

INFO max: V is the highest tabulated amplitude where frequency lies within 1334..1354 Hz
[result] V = 6.01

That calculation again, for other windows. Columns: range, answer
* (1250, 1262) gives 7.39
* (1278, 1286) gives 7.16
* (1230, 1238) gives 7.62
